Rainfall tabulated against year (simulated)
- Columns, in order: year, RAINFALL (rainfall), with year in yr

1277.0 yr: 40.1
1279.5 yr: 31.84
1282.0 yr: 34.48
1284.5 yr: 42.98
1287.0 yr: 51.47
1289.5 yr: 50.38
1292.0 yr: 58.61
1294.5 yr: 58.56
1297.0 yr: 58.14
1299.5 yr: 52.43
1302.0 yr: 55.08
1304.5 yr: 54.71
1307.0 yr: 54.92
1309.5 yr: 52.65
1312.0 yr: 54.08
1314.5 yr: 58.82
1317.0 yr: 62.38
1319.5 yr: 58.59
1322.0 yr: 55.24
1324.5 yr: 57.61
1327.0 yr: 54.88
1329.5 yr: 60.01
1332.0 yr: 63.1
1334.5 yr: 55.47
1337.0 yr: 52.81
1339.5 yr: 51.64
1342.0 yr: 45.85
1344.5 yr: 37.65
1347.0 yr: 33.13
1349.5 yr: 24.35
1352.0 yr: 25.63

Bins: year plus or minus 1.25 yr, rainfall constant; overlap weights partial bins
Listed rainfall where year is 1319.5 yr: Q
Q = 58.59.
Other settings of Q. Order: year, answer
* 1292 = 58.61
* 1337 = 52.81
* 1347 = 33.13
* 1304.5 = 54.71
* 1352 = 25.63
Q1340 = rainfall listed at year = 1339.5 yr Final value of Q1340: 51.64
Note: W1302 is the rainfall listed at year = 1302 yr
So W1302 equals 55.08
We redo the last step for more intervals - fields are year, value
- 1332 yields 63.1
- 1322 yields 55.24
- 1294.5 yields 58.56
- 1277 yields 40.1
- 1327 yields 54.88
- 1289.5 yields 50.38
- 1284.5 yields 42.98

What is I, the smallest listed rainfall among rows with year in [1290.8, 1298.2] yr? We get 58.14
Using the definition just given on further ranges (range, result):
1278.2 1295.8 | 31.84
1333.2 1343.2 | 45.85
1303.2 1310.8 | 52.65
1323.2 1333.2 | 54.88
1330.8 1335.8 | 55.47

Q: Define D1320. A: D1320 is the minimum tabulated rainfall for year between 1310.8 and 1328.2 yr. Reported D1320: 54.08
